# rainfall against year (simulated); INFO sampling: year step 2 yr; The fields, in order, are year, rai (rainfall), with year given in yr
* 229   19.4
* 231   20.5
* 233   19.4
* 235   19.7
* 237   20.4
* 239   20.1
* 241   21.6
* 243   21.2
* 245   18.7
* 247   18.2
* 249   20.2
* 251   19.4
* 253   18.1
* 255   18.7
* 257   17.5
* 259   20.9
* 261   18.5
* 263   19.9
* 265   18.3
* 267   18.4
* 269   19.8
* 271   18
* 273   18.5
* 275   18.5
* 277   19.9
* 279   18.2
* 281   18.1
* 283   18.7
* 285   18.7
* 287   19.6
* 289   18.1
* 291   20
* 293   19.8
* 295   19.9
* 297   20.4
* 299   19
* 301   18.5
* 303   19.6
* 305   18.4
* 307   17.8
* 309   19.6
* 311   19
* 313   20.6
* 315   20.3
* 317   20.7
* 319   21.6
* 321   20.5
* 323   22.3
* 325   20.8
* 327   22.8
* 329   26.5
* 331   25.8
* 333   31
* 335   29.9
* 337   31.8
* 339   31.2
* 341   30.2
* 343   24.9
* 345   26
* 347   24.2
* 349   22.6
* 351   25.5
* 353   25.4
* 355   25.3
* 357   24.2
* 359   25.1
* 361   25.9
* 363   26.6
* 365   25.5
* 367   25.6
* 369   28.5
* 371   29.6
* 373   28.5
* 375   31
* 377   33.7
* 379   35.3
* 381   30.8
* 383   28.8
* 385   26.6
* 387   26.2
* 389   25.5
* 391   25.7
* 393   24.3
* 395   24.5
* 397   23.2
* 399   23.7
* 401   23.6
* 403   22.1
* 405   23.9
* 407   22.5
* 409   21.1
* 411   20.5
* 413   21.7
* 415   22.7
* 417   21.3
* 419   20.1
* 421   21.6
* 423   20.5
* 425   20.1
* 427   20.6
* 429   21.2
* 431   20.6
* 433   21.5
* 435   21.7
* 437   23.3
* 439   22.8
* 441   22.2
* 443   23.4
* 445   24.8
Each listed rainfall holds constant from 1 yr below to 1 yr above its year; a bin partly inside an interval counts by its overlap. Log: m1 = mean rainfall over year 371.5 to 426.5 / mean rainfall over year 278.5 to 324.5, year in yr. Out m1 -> 1.3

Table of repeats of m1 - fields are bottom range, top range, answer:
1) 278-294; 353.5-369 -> 1.36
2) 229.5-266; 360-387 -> 1.48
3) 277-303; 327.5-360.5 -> 1.40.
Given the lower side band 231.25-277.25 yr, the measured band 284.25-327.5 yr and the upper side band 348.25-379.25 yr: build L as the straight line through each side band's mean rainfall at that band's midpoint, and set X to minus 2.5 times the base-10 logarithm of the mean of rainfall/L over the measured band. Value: 0.16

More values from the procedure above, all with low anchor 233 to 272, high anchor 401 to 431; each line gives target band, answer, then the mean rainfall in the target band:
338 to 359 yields -0.25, 25.9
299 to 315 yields 0.05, 19.1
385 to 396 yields -0.20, 25.4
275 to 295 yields 0.04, 19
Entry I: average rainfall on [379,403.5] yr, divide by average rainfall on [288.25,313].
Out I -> 1.35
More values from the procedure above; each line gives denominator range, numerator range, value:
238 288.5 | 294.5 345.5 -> 1.21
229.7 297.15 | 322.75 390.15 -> 1.41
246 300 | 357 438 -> 1.30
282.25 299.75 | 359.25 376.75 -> 1.44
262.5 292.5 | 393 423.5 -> 1.18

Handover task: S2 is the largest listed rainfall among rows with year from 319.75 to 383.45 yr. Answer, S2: 35.3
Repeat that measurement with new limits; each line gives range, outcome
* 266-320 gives 21.6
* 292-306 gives 20.4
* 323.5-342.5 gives 31.8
